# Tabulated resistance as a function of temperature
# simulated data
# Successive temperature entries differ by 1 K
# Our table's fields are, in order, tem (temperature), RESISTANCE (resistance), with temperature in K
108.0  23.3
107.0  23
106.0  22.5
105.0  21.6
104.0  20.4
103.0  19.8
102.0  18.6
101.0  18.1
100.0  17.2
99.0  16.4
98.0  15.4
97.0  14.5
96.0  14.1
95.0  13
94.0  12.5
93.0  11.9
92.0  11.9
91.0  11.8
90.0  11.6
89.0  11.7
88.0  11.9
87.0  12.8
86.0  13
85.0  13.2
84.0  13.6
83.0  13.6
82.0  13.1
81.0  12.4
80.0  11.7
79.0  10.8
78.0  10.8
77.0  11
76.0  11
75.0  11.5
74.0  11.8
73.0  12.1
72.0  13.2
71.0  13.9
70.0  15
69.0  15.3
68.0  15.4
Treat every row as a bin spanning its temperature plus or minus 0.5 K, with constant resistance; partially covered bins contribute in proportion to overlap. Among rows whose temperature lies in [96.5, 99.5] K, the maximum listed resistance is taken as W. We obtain 16.4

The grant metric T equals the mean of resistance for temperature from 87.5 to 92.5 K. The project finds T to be 11.8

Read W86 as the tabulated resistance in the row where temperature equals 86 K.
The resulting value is 13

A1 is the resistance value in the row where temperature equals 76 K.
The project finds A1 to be 11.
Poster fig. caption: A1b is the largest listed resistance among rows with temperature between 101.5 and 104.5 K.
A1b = 20.4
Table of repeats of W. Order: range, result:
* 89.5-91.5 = 11.8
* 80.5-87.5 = 13.6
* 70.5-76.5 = 13.9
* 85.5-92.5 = 13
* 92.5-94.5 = 12.5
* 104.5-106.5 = 22.5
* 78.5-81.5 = 12.4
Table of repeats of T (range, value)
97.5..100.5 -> 16.3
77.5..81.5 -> 11.4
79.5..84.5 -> 12.9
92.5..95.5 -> 12.5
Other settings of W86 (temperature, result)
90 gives 11.6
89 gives 11.7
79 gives 10.8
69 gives 15.3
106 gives 22.5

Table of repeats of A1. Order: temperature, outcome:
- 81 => 12.4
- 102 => 18.6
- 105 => 21.6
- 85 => 13.2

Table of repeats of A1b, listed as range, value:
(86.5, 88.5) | 12.8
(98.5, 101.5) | 18.1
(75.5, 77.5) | 11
